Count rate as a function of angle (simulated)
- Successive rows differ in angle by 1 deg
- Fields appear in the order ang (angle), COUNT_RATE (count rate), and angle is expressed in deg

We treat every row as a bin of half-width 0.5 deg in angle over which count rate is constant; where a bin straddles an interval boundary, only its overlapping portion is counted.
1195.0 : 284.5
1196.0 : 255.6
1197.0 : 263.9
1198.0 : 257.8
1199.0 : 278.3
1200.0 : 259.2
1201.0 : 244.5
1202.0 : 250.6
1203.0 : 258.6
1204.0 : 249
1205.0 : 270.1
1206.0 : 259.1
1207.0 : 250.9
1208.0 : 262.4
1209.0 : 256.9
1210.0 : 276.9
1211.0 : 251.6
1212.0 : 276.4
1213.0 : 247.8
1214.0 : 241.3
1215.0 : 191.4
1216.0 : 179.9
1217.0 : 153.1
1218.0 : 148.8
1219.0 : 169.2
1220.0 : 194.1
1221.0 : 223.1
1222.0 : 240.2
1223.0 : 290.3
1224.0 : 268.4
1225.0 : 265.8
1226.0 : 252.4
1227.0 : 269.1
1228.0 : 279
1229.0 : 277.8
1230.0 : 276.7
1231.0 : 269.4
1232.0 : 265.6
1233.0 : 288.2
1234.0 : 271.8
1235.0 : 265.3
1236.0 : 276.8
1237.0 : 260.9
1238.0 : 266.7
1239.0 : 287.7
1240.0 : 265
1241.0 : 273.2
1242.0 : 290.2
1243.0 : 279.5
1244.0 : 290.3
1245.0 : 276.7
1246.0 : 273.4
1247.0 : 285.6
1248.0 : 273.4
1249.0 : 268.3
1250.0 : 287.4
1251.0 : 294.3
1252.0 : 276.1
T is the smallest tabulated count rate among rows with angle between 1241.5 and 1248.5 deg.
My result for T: 273.4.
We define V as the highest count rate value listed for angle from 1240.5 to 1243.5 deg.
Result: 290.2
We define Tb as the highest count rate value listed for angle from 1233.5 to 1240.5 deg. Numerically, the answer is 287.7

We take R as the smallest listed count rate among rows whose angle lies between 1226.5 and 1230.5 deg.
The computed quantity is 269.1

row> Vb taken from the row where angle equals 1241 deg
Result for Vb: 273.2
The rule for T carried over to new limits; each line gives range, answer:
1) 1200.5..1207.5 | 244.5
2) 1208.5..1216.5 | 179.9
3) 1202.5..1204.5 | 249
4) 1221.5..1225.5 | 240.2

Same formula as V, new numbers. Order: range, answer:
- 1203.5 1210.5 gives 276.9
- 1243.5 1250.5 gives 290.3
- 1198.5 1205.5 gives 278.3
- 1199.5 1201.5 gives 259.2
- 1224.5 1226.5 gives 265.8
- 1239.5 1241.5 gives 273.2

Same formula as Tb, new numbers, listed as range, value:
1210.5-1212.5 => 276.4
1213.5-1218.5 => 241.3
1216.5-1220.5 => 194.1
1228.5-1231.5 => 277.8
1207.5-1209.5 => 262.4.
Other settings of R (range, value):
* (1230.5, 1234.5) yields 265.6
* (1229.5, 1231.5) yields 269.4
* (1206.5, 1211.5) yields 250.9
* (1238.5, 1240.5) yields 265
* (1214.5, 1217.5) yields 153.1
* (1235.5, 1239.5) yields 260.9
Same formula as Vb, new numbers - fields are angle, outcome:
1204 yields 249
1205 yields 270.1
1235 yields 265.3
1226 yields 252.4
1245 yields 276.7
